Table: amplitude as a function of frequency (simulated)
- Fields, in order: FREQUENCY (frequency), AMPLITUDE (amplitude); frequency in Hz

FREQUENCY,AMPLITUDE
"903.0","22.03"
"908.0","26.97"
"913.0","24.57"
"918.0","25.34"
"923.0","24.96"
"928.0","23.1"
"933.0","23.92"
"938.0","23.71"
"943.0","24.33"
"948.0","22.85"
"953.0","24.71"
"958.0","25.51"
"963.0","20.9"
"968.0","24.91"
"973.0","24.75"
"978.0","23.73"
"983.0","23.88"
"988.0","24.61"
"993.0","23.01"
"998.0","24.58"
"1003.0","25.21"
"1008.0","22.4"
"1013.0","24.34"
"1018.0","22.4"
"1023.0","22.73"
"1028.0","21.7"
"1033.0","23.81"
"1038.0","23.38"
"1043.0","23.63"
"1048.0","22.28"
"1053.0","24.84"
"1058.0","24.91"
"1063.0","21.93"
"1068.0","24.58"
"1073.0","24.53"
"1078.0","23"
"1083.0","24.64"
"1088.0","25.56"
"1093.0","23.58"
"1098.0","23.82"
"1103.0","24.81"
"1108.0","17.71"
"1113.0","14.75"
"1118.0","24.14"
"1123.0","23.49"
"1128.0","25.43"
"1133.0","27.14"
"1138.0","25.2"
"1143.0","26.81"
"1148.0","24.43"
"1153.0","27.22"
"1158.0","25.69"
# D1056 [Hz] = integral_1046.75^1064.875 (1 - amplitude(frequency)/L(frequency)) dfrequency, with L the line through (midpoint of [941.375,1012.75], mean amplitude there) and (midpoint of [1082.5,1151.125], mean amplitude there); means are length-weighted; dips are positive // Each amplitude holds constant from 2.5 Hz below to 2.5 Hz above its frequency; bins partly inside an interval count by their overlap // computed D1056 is 0.1 Hz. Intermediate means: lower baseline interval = 24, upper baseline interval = 23.7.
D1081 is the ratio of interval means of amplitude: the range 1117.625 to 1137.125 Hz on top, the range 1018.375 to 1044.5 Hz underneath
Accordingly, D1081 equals 1.10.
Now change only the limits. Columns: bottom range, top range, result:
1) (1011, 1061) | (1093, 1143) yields 0.99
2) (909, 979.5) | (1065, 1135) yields 0.97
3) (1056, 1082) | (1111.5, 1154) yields 1.02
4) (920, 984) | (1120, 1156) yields 1.07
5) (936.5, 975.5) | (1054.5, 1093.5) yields 1.01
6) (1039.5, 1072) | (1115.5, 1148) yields 1.07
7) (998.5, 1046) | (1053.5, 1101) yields 1.03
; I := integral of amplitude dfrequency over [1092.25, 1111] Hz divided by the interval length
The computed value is 22.2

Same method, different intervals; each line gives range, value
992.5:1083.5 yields 23.6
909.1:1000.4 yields 24.1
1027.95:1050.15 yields 23.1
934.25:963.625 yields 23.9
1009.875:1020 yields 23.4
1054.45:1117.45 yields 22.9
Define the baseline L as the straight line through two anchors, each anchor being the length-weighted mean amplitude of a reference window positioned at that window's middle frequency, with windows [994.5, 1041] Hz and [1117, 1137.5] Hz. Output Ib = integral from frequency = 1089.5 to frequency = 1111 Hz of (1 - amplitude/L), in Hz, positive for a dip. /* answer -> 2.0 Hz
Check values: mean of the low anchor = 23.4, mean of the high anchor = 25.1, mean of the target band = 22.4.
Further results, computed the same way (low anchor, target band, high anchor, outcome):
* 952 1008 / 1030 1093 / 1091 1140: -1.3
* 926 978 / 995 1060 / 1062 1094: 1.2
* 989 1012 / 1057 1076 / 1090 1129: -0.9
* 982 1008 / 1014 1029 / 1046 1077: 0.9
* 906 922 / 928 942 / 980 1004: 0.8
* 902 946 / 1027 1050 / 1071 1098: 1.1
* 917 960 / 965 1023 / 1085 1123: -0.9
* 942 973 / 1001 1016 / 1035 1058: -0.1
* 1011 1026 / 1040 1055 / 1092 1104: -0.1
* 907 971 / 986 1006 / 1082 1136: -0.4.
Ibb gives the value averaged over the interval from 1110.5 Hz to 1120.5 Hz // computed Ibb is 19.4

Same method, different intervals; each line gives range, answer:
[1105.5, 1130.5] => 21.1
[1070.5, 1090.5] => 24.4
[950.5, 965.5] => 23.7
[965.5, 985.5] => 24.3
